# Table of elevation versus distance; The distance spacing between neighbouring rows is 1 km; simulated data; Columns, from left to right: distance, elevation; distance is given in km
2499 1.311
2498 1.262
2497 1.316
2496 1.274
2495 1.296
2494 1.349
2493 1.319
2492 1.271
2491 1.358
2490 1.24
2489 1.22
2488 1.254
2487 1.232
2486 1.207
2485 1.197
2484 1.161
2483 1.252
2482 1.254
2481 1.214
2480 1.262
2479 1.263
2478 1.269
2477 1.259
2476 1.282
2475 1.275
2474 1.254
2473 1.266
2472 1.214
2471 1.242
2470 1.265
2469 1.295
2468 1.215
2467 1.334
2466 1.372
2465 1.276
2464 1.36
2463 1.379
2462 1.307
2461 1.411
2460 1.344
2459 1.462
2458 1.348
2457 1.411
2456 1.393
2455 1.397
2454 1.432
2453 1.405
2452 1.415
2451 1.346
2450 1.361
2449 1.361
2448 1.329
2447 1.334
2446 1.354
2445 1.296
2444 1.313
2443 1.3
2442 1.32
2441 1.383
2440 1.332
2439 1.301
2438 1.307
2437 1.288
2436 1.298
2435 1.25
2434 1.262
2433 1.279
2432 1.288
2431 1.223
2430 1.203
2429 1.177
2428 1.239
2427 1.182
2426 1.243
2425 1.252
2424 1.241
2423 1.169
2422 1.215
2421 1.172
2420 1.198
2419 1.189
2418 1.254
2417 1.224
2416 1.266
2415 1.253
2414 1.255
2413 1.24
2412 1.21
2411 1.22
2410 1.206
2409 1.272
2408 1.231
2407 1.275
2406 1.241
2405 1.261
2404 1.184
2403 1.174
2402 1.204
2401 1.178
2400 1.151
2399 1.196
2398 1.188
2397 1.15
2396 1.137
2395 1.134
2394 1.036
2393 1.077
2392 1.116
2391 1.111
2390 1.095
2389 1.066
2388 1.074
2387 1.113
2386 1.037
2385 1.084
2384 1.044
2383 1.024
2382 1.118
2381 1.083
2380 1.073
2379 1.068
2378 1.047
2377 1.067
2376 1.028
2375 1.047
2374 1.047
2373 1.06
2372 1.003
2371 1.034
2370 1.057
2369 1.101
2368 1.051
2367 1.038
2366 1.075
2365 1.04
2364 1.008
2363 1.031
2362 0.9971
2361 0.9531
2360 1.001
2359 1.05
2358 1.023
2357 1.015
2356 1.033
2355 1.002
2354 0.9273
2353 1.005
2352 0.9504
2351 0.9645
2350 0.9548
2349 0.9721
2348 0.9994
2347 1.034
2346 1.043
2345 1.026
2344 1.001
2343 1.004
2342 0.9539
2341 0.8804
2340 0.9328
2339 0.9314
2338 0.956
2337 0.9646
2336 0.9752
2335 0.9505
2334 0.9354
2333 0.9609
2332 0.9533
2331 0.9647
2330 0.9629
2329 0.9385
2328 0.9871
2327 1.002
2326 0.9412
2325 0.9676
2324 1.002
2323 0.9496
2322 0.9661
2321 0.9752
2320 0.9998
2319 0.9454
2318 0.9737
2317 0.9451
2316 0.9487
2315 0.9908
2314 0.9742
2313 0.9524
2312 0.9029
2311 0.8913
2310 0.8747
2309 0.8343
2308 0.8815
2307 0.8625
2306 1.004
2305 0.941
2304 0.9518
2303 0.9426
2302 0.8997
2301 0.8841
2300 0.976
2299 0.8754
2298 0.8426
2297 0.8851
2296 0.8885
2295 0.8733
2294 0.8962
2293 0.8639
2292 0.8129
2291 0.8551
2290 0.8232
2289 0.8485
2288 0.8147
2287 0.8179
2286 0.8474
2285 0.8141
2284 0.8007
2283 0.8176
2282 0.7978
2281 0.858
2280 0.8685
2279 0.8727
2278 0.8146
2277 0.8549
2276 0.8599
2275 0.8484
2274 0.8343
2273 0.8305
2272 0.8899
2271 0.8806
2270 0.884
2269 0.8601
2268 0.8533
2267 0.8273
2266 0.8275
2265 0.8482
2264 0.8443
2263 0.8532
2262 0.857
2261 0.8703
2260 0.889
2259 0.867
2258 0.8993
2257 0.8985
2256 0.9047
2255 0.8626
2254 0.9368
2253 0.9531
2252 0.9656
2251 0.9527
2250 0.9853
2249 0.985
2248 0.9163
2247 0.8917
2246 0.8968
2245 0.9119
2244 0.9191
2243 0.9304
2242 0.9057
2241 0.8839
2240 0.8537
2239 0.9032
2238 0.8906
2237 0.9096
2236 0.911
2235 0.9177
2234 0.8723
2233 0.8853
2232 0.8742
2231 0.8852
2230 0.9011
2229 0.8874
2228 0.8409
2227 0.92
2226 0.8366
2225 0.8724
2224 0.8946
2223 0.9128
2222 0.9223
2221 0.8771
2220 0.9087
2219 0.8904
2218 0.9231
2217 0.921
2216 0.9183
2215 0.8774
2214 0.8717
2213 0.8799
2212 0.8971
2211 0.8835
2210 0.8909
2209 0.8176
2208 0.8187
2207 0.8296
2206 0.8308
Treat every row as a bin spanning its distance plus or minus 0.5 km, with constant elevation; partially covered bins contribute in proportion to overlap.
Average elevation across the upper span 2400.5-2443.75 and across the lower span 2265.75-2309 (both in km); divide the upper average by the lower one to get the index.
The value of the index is 1.4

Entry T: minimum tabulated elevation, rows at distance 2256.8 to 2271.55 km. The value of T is 0.8273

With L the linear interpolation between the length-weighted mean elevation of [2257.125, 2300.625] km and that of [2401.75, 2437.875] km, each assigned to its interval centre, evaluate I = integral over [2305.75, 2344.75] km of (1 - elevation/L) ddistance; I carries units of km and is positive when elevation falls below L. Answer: 1.2 km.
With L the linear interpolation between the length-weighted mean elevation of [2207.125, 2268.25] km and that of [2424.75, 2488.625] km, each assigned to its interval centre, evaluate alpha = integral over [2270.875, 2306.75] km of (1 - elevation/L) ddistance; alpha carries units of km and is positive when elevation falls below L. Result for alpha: 4.4 km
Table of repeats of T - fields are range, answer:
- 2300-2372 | 0.8343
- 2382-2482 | 1.024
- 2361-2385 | 0.9531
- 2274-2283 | 0.7978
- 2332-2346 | 0.8804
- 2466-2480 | 1.214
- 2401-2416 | 1.174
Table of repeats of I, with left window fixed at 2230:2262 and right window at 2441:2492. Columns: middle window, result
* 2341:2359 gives 1.7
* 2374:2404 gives 1.7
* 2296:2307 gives 1.0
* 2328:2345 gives 1.8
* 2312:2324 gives 0.8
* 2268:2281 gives 1.4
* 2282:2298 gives 2.3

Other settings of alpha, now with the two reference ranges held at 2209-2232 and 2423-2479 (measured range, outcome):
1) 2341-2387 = 5.0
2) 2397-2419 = 0.1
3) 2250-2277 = 2.5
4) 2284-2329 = 5.8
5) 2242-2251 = 0.1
